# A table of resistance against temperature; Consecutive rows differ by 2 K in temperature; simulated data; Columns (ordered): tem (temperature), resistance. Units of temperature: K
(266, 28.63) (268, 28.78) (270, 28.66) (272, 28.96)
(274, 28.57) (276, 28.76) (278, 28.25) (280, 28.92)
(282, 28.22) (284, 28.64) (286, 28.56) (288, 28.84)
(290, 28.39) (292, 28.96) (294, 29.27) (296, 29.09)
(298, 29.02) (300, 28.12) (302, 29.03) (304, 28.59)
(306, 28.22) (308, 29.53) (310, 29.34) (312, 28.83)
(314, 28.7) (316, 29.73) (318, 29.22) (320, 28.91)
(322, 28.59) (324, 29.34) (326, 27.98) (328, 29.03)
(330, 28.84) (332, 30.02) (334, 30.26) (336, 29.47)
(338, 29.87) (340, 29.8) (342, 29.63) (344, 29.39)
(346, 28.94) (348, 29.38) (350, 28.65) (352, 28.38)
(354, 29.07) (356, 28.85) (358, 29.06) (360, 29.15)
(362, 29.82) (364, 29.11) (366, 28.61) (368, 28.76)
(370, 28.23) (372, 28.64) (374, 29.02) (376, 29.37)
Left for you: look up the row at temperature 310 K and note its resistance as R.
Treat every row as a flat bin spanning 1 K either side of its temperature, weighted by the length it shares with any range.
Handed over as 29.34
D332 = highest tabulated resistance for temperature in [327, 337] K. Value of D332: 30.26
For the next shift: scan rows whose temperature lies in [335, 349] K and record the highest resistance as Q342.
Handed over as 29.87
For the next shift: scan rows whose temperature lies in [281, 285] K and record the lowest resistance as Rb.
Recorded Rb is 28.22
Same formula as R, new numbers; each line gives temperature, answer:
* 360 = 29.15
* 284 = 28.64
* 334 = 30.26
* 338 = 29.87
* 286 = 28.56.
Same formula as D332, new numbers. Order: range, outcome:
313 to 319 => 29.73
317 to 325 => 29.34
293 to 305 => 29.27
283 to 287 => 28.64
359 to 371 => 29.82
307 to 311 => 29.53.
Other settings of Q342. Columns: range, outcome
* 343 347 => 29.39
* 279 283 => 28.92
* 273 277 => 28.76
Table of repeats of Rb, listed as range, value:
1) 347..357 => 28.38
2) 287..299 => 28.39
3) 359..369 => 28.61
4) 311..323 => 28.59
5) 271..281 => 28.25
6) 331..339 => 29.47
